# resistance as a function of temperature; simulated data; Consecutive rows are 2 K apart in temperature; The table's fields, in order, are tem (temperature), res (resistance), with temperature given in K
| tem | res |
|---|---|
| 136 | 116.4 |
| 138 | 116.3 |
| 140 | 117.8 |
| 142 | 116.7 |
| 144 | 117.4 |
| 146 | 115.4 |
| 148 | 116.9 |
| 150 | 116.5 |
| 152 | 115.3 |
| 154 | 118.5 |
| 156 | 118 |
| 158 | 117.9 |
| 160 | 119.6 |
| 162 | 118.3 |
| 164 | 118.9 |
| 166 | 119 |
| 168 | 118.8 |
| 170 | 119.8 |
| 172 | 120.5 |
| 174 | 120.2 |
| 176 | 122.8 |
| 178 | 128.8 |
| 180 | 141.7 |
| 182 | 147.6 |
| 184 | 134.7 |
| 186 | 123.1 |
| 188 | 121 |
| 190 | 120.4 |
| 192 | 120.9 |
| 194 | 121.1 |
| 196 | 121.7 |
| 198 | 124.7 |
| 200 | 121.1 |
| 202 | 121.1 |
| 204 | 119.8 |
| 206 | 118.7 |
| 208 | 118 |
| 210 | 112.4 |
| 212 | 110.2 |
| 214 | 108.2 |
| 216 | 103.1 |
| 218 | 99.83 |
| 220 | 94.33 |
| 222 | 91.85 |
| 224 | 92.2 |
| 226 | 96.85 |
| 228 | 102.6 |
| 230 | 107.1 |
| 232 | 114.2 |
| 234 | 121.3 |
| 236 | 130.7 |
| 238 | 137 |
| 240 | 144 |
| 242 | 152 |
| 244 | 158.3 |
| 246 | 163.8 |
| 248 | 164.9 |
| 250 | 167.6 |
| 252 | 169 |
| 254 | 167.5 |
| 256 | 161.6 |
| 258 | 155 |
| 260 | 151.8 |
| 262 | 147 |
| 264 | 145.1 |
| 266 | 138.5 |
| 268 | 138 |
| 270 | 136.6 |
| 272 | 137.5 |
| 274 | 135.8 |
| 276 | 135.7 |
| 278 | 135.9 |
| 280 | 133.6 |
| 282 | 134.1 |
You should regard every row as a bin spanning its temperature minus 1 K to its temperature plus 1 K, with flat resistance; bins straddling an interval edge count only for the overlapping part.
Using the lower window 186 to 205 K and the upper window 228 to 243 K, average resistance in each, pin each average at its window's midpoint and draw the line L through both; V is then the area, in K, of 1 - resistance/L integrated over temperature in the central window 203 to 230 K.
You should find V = 4.18 K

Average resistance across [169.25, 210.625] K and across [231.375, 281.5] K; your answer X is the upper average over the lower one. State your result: 1.18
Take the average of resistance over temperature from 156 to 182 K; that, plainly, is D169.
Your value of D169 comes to 123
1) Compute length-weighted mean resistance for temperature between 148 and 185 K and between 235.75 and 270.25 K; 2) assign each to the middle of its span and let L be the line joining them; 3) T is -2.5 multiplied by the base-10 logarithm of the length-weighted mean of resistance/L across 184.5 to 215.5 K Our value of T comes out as 0.13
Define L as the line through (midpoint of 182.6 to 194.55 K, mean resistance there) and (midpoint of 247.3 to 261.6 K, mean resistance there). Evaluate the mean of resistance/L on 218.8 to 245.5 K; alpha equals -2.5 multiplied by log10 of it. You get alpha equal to 0.25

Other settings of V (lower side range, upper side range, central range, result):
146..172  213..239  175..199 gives -2.87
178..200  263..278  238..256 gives -3.28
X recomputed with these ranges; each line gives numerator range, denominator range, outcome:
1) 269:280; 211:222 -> 1.33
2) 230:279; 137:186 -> 1.20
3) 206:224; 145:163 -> 0.89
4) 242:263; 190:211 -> 1.34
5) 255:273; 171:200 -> 1.15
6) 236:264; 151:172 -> 1.31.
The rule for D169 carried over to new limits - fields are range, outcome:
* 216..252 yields 126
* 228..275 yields 144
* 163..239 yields 118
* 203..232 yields 106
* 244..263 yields 161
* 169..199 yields 126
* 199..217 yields 115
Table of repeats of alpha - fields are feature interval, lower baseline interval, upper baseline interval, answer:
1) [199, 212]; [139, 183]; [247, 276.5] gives 0.140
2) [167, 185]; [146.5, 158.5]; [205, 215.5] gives -0.115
